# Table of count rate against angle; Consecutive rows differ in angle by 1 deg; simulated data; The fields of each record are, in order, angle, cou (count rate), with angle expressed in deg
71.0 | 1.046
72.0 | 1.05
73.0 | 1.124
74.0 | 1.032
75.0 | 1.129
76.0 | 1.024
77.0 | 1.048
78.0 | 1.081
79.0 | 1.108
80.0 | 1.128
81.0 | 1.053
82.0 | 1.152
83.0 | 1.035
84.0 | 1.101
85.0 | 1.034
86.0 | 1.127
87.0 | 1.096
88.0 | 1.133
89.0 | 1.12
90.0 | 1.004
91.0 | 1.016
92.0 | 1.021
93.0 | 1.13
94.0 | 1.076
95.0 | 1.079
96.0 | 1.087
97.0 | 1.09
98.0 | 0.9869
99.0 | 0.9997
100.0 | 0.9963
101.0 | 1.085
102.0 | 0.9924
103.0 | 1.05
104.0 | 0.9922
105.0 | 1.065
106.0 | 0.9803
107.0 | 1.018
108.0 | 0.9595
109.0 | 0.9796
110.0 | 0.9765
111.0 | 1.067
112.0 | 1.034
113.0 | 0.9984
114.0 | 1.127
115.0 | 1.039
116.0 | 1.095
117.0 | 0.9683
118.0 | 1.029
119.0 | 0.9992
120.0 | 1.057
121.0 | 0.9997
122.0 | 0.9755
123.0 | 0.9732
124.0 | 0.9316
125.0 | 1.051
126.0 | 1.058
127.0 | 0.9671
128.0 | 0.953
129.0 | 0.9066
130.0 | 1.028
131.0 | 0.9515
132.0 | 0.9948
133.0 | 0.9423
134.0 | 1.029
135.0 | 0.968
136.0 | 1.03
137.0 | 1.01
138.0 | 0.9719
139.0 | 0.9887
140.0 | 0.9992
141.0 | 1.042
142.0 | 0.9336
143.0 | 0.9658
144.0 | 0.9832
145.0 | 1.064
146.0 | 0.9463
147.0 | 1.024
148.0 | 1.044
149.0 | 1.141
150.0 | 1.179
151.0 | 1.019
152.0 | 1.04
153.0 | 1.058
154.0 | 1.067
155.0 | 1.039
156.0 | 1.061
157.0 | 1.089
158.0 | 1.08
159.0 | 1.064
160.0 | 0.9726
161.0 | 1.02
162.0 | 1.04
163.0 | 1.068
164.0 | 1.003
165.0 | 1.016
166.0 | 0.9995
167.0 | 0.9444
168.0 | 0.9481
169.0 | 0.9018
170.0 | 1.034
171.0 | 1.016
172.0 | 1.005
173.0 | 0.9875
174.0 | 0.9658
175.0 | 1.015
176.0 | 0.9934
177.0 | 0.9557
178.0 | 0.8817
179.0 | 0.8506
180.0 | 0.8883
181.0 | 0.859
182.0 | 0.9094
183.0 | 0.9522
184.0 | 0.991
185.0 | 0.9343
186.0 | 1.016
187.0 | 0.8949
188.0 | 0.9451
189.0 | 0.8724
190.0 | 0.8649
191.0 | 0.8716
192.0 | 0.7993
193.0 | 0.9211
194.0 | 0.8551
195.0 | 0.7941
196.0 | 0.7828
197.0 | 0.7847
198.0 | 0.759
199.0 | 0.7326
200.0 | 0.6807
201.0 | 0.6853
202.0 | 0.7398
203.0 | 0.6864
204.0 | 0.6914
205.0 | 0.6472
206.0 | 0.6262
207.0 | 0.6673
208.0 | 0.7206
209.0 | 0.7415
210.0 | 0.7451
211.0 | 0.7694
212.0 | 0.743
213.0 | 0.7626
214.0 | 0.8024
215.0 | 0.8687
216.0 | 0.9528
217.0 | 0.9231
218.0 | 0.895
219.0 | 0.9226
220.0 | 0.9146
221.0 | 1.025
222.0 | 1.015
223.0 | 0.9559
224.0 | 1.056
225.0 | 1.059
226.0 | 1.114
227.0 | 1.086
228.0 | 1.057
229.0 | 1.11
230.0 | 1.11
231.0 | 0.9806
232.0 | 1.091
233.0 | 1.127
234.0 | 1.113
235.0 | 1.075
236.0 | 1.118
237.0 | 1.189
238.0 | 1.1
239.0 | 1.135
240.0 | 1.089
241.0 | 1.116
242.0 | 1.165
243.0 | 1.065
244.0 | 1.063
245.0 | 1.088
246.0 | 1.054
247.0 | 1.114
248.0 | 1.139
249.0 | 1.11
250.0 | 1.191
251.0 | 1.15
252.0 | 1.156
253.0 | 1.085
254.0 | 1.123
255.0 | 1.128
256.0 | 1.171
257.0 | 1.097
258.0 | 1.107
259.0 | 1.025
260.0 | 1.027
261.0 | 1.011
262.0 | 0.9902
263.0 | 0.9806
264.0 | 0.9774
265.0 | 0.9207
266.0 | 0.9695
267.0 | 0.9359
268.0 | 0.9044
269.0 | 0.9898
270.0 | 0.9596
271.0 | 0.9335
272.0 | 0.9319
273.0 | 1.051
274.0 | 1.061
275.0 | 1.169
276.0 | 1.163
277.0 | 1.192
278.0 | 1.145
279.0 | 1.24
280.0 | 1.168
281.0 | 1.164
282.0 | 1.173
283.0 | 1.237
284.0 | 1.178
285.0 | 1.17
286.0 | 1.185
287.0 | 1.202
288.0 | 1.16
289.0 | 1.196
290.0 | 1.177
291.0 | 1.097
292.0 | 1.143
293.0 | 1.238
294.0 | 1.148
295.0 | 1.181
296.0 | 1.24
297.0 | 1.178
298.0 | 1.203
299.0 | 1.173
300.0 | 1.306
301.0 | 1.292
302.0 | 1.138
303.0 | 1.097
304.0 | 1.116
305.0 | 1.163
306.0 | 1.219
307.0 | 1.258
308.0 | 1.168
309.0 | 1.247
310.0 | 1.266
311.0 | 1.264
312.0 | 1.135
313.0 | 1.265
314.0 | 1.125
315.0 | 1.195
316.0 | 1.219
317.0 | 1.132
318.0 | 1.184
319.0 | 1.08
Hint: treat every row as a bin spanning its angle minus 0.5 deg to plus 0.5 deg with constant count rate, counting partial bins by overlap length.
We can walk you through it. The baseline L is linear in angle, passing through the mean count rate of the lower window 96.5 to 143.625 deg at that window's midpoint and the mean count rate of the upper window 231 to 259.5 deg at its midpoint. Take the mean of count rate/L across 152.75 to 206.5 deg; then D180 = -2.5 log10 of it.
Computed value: 0.16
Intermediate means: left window 1.01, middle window 0.912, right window 1.11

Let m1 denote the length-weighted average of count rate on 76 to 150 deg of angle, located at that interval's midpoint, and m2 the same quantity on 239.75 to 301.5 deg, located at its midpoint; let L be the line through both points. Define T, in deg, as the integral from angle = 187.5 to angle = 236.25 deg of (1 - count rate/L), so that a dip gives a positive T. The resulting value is 9.1 deg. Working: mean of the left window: 1.03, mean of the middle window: 0.882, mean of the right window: 1.11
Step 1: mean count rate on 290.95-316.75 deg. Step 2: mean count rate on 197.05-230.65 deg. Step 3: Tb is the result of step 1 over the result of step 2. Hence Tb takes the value 1.40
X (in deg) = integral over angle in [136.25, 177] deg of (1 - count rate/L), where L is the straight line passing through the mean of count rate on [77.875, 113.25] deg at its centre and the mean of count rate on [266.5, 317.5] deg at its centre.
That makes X 2.5 deg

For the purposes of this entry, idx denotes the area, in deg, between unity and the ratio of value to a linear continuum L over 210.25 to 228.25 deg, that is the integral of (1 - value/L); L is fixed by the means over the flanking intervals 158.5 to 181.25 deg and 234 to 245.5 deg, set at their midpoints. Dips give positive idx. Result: 2.3 deg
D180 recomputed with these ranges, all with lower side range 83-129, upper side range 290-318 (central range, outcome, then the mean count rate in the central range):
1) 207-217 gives 0.377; 0.79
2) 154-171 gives 0.061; 1.02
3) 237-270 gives 0.081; 1.07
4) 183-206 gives 0.329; 0.815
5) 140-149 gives 0.058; 1.01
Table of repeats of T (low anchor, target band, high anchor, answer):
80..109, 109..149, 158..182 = 0.52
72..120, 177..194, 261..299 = 2.76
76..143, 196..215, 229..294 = 6.13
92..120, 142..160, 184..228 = -1.81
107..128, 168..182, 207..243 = 0.70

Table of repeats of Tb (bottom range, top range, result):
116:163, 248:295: 1.08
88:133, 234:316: 1.10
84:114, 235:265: 1.05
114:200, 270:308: 1.19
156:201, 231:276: 1.15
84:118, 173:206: 0.81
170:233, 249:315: 1.27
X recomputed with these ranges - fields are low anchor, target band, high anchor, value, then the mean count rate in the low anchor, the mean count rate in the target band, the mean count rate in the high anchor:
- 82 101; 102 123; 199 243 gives 0.5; 1.07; 1.02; 0.931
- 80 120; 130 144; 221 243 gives 0.9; 1.05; 0.988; 1.09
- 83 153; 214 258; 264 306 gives 1.2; 1.03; 1.07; 1.13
